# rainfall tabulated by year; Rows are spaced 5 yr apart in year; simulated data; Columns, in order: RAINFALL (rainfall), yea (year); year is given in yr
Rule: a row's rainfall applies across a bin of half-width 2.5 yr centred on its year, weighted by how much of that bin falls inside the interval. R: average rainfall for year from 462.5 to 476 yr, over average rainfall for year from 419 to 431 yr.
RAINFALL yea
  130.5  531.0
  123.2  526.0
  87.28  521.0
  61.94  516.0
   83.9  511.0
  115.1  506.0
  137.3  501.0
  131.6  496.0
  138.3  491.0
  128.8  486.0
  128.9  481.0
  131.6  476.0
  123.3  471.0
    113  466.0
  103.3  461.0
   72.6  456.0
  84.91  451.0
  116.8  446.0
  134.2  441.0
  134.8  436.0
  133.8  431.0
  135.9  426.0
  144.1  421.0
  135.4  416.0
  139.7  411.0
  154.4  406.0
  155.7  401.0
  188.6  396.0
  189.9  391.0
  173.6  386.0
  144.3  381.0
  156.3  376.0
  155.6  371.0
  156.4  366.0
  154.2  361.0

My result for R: 0.86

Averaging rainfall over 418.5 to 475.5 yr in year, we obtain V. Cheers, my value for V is 118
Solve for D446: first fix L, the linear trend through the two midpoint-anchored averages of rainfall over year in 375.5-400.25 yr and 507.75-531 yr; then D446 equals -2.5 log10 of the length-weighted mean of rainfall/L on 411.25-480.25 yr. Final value 0.133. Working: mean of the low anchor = 171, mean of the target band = 121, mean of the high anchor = 94.4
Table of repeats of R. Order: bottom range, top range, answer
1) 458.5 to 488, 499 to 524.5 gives 0.80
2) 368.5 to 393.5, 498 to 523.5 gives 0.60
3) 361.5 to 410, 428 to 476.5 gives 0.70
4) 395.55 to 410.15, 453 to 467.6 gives 0.59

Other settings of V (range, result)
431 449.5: 127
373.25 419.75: 159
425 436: 135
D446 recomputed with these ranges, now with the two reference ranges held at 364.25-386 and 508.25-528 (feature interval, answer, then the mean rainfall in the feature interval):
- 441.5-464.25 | 0.21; 98.5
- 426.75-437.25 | -0.05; 135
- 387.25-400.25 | -0.24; 183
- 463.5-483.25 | -0.14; 124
